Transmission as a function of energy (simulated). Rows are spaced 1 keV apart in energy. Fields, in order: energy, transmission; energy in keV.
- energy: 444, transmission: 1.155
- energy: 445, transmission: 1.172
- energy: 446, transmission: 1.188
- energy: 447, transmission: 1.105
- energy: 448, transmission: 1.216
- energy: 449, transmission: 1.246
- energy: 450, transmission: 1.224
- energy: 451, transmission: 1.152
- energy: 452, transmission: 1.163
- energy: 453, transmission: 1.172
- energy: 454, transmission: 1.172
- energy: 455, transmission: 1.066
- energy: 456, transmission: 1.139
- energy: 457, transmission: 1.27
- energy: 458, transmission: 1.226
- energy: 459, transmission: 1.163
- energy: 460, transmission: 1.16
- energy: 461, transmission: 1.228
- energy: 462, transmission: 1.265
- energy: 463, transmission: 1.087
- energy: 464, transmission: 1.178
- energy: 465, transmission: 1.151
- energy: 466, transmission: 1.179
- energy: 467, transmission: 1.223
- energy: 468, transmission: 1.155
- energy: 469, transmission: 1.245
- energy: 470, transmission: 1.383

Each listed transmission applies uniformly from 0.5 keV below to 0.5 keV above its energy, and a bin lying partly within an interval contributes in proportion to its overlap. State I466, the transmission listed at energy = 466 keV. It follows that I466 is 1.179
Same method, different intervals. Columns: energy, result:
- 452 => 1.163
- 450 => 1.224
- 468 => 1.155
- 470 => 1.383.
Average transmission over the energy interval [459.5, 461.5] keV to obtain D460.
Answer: 1.19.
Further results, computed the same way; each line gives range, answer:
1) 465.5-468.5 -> 1.19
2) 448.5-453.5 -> 1.19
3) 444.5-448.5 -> 1.17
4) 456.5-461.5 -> 1.21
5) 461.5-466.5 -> 1.17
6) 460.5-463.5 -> 1.19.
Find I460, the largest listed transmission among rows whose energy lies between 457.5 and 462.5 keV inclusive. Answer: 1.265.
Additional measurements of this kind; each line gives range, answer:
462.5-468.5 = 1.223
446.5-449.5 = 1.246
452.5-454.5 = 1.172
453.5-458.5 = 1.27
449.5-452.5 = 1.224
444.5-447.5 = 1.188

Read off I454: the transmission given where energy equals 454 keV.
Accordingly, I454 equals 1.172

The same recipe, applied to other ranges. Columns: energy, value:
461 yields 1.228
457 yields 1.27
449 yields 1.246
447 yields 1.105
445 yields 1.172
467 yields 1.223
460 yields 1.16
